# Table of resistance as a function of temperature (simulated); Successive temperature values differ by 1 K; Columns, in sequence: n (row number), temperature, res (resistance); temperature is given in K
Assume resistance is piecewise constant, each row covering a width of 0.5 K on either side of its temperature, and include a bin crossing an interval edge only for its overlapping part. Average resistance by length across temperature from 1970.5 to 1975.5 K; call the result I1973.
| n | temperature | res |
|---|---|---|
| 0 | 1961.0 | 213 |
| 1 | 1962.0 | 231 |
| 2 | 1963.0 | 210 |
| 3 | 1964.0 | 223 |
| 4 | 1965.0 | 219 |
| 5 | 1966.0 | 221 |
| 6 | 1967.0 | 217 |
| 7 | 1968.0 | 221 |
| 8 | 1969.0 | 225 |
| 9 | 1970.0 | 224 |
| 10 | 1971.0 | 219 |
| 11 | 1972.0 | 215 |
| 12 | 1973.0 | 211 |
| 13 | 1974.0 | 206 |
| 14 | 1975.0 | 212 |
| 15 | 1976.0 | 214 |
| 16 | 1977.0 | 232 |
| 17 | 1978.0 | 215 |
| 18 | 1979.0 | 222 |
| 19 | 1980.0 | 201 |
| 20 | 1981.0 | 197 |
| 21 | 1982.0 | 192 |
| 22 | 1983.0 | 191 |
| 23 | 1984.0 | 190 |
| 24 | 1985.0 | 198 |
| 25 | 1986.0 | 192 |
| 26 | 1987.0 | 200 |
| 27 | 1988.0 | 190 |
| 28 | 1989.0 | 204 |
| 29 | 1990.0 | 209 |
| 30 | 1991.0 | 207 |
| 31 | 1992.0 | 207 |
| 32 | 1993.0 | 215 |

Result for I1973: 213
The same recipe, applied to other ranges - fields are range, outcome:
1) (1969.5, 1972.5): 219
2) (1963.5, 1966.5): 221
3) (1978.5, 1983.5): 201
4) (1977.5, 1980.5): 213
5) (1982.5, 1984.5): 190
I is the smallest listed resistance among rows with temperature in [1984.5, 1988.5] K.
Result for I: 190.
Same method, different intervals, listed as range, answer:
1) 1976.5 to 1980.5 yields 201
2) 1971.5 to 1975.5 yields 206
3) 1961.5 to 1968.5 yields 210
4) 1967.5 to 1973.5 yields 211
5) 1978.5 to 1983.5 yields 191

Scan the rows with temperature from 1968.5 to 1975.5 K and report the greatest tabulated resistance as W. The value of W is 225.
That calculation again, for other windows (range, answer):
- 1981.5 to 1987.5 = 200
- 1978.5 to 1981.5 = 222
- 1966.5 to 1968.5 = 221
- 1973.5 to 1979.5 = 232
